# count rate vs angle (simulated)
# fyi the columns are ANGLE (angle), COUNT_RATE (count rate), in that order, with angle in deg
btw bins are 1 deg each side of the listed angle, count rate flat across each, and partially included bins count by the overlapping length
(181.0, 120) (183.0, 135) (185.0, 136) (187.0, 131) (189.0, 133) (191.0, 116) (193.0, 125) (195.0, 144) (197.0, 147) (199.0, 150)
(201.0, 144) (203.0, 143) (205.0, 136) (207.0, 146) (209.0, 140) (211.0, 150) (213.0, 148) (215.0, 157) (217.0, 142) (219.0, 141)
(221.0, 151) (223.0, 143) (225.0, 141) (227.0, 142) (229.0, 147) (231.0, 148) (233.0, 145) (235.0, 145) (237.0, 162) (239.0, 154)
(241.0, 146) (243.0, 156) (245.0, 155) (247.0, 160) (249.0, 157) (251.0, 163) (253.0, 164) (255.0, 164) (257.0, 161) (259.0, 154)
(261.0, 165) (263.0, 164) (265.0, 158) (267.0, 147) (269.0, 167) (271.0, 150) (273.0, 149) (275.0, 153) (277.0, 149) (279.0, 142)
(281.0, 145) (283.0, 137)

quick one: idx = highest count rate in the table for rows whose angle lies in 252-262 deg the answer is 165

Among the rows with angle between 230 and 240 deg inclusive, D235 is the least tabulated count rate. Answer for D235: 145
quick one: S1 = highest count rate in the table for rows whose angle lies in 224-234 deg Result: 148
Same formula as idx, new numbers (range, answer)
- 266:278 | 167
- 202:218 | 157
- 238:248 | 160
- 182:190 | 136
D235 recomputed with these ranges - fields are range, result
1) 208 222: 140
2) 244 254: 155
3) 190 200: 116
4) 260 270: 147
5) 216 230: 141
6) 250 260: 154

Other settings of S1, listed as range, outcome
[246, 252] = 163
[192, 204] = 150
